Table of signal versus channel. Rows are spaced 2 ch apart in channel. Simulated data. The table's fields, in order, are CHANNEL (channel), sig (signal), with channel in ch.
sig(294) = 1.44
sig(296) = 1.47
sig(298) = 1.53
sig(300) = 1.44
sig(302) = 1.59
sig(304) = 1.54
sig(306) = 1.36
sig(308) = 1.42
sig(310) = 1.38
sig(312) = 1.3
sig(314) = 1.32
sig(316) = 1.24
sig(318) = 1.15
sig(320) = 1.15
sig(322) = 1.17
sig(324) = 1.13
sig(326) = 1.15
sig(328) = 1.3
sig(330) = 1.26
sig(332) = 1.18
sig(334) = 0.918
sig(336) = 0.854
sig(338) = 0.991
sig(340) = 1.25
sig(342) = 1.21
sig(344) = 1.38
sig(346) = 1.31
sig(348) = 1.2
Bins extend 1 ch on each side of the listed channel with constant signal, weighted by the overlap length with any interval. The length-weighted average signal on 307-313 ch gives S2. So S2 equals 1.37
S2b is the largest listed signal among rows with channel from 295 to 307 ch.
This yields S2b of 1.59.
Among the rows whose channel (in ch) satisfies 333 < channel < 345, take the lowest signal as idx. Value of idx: 0.854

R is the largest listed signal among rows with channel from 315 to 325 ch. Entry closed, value 1.24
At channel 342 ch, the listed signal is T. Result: 1.21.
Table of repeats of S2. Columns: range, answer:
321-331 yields 1.2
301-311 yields 1.46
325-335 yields 1.16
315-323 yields 1.18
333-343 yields 1.04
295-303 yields 1.51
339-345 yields 1.28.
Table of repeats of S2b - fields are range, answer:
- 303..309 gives 1.54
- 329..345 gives 1.38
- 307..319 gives 1.42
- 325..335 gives 1.3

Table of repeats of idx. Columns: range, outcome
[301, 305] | 1.54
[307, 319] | 1.15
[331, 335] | 0.918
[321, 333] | 1.13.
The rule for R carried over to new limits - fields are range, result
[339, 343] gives 1.25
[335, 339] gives 0.991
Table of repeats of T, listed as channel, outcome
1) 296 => 1.47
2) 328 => 1.3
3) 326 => 1.15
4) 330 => 1.26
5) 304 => 1.54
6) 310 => 1.38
